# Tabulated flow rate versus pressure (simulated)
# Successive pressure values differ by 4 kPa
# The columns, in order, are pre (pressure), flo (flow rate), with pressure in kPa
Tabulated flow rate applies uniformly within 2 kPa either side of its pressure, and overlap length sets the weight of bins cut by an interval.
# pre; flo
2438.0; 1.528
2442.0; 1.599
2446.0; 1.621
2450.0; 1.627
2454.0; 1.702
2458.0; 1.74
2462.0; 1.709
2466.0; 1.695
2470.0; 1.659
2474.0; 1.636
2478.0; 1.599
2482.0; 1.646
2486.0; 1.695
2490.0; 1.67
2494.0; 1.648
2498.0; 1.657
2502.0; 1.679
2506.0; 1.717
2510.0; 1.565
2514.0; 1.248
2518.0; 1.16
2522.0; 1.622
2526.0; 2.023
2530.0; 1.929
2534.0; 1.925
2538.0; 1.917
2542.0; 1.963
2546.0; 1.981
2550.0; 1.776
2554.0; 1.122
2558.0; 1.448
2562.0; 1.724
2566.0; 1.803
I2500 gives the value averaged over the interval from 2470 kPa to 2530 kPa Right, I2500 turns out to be 1.62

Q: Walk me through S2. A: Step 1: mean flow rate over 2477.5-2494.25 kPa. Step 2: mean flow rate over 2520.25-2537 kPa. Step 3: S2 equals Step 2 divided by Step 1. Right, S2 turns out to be 1.14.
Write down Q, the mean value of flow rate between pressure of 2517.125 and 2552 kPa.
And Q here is 1.83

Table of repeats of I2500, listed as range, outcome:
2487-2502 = 1.66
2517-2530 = 1.69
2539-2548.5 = 1.96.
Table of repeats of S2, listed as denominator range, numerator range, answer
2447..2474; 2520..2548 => 1.13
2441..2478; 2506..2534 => 0.98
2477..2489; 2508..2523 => 0.84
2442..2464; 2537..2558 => 1.03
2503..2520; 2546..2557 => 1.08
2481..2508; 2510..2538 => 0.99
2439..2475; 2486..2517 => 0.96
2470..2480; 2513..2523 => 0.81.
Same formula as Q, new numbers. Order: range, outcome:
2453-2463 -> 1.72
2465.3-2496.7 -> 1.65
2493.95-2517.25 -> 1.56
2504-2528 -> 1.56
